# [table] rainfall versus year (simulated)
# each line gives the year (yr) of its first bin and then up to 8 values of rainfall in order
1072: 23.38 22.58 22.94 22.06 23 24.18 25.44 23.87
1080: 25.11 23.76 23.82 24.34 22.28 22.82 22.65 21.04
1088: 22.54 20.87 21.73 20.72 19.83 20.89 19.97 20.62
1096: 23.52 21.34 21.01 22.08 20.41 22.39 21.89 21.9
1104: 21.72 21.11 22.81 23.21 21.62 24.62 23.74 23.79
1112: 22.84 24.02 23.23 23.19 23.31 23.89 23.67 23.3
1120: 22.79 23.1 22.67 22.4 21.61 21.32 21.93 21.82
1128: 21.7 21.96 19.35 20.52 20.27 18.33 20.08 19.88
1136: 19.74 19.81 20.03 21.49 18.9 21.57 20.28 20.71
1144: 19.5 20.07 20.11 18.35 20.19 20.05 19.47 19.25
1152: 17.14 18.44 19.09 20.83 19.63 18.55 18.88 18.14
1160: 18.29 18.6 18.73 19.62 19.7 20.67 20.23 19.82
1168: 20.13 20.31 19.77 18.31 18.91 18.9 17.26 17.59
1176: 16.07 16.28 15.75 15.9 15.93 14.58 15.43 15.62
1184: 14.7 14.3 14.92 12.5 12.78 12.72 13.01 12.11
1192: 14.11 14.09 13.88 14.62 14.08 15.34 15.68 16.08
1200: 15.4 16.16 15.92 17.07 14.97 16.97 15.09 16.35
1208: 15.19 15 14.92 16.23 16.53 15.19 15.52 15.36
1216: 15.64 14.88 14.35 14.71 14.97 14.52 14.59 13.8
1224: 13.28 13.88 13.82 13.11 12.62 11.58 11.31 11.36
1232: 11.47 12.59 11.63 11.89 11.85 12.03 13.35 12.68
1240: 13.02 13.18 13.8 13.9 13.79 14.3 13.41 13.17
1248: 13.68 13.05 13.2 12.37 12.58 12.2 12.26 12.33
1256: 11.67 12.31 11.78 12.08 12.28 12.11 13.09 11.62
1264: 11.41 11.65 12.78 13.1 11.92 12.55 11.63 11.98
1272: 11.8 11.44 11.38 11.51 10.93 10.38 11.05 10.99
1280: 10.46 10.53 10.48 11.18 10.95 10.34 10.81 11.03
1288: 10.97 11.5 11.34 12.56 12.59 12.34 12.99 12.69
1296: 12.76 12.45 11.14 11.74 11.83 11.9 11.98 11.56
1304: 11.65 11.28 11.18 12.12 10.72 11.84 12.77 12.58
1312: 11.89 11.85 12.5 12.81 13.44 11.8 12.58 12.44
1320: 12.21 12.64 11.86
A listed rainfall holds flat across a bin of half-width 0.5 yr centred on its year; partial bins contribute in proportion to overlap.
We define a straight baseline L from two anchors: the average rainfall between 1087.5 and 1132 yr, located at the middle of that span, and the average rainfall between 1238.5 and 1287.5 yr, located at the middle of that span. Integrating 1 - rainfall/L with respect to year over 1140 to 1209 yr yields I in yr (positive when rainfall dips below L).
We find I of 2.70 yr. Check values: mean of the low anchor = 22.1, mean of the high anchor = 12.1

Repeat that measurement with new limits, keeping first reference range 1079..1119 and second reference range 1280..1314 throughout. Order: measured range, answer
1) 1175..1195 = 3.65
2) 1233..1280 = 5.30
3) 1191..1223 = 2.62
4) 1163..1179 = -0.04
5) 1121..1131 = -0.32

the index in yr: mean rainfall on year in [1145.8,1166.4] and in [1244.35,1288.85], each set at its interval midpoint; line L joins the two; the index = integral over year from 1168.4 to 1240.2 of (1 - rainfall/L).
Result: 5.63 yr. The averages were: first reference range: 19.2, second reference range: 11.9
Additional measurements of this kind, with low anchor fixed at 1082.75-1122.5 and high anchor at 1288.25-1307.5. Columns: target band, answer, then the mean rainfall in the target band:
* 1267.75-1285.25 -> 2.6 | 11.2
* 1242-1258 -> 1.7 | 12.9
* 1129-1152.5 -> 0.5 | 19.8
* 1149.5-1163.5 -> 0.4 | 18.9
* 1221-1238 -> 3.2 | 12.6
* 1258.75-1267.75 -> 1.0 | 12.2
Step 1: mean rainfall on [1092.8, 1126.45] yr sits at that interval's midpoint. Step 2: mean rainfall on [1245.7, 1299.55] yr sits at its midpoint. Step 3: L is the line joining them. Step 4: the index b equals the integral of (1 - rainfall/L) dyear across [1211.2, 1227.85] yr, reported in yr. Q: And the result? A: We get 0.8 yr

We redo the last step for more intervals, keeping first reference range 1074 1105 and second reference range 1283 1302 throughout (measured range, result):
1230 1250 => 2.3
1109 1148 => -2.3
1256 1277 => 1.9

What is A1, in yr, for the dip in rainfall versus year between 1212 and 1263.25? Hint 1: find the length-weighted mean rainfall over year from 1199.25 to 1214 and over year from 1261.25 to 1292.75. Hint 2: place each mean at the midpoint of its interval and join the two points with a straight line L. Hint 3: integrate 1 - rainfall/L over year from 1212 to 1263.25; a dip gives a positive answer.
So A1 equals 2.7 yr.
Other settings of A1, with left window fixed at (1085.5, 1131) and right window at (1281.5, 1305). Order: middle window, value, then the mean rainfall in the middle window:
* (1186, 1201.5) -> 2.8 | 14.2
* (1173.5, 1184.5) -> 1.3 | 15.9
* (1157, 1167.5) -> -0.1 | 19.2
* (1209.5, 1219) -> 0.5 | 15.4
